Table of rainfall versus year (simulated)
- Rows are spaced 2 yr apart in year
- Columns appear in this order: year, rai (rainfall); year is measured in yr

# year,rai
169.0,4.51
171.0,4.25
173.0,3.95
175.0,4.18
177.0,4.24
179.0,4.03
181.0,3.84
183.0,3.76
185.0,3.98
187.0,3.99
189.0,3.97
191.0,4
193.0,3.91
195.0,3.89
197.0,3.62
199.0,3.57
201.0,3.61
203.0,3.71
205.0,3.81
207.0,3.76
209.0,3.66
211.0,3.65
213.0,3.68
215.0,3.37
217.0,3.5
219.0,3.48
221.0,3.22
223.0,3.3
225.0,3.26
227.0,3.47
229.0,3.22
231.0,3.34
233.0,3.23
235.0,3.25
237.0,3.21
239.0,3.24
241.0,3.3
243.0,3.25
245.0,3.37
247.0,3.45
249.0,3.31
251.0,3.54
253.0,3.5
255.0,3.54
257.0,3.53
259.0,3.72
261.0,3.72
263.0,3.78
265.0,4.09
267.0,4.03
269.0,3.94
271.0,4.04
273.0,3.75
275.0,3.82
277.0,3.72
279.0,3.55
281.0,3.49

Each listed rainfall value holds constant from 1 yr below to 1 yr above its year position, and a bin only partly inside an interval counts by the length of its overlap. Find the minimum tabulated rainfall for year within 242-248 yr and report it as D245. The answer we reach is 3.25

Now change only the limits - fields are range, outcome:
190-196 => 3.89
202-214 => 3.65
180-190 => 3.76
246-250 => 3.31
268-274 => 3.75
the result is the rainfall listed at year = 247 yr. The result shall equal 3.45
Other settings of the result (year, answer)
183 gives 3.76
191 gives 4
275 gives 3.82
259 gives 3.72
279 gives 3.55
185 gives 3.98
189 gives 3.97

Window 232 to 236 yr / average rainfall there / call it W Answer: 3.24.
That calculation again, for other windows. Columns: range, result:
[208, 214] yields 3.66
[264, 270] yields 4.02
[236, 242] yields 3.25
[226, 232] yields 3.34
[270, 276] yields 3.87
